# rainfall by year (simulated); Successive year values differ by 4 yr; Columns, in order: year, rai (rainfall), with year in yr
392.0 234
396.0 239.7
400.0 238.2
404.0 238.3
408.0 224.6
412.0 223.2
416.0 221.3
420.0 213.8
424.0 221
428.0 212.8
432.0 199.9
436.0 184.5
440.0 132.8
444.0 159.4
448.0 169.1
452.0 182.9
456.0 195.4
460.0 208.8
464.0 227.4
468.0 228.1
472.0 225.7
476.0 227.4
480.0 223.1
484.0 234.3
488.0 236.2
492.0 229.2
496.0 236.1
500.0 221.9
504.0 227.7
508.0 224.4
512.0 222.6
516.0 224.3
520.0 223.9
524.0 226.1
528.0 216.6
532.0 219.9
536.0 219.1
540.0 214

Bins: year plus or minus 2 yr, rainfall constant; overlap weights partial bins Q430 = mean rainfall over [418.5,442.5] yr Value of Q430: 193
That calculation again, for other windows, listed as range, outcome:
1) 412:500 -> 209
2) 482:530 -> 227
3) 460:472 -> 224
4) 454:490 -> 223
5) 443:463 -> 187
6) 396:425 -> 227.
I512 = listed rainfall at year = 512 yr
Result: 222.6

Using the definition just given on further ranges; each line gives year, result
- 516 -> 224.3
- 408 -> 224.6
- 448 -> 169.1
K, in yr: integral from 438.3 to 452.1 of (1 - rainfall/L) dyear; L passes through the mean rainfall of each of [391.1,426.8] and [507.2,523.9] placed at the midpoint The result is 4.1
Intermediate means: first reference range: 228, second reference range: 224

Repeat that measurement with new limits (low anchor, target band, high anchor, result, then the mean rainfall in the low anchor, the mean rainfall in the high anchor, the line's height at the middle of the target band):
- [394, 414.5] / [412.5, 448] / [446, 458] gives 2.2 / 233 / 182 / 205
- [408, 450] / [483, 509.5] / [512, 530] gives -1.8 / 195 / 223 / 215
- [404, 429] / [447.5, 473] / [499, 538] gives 1.7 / 221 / 223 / 222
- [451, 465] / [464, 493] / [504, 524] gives -2.5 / 203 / 224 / 211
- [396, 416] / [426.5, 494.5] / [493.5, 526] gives 7.0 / 231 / 226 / 228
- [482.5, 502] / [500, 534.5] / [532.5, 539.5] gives 0.1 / 231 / 218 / 224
